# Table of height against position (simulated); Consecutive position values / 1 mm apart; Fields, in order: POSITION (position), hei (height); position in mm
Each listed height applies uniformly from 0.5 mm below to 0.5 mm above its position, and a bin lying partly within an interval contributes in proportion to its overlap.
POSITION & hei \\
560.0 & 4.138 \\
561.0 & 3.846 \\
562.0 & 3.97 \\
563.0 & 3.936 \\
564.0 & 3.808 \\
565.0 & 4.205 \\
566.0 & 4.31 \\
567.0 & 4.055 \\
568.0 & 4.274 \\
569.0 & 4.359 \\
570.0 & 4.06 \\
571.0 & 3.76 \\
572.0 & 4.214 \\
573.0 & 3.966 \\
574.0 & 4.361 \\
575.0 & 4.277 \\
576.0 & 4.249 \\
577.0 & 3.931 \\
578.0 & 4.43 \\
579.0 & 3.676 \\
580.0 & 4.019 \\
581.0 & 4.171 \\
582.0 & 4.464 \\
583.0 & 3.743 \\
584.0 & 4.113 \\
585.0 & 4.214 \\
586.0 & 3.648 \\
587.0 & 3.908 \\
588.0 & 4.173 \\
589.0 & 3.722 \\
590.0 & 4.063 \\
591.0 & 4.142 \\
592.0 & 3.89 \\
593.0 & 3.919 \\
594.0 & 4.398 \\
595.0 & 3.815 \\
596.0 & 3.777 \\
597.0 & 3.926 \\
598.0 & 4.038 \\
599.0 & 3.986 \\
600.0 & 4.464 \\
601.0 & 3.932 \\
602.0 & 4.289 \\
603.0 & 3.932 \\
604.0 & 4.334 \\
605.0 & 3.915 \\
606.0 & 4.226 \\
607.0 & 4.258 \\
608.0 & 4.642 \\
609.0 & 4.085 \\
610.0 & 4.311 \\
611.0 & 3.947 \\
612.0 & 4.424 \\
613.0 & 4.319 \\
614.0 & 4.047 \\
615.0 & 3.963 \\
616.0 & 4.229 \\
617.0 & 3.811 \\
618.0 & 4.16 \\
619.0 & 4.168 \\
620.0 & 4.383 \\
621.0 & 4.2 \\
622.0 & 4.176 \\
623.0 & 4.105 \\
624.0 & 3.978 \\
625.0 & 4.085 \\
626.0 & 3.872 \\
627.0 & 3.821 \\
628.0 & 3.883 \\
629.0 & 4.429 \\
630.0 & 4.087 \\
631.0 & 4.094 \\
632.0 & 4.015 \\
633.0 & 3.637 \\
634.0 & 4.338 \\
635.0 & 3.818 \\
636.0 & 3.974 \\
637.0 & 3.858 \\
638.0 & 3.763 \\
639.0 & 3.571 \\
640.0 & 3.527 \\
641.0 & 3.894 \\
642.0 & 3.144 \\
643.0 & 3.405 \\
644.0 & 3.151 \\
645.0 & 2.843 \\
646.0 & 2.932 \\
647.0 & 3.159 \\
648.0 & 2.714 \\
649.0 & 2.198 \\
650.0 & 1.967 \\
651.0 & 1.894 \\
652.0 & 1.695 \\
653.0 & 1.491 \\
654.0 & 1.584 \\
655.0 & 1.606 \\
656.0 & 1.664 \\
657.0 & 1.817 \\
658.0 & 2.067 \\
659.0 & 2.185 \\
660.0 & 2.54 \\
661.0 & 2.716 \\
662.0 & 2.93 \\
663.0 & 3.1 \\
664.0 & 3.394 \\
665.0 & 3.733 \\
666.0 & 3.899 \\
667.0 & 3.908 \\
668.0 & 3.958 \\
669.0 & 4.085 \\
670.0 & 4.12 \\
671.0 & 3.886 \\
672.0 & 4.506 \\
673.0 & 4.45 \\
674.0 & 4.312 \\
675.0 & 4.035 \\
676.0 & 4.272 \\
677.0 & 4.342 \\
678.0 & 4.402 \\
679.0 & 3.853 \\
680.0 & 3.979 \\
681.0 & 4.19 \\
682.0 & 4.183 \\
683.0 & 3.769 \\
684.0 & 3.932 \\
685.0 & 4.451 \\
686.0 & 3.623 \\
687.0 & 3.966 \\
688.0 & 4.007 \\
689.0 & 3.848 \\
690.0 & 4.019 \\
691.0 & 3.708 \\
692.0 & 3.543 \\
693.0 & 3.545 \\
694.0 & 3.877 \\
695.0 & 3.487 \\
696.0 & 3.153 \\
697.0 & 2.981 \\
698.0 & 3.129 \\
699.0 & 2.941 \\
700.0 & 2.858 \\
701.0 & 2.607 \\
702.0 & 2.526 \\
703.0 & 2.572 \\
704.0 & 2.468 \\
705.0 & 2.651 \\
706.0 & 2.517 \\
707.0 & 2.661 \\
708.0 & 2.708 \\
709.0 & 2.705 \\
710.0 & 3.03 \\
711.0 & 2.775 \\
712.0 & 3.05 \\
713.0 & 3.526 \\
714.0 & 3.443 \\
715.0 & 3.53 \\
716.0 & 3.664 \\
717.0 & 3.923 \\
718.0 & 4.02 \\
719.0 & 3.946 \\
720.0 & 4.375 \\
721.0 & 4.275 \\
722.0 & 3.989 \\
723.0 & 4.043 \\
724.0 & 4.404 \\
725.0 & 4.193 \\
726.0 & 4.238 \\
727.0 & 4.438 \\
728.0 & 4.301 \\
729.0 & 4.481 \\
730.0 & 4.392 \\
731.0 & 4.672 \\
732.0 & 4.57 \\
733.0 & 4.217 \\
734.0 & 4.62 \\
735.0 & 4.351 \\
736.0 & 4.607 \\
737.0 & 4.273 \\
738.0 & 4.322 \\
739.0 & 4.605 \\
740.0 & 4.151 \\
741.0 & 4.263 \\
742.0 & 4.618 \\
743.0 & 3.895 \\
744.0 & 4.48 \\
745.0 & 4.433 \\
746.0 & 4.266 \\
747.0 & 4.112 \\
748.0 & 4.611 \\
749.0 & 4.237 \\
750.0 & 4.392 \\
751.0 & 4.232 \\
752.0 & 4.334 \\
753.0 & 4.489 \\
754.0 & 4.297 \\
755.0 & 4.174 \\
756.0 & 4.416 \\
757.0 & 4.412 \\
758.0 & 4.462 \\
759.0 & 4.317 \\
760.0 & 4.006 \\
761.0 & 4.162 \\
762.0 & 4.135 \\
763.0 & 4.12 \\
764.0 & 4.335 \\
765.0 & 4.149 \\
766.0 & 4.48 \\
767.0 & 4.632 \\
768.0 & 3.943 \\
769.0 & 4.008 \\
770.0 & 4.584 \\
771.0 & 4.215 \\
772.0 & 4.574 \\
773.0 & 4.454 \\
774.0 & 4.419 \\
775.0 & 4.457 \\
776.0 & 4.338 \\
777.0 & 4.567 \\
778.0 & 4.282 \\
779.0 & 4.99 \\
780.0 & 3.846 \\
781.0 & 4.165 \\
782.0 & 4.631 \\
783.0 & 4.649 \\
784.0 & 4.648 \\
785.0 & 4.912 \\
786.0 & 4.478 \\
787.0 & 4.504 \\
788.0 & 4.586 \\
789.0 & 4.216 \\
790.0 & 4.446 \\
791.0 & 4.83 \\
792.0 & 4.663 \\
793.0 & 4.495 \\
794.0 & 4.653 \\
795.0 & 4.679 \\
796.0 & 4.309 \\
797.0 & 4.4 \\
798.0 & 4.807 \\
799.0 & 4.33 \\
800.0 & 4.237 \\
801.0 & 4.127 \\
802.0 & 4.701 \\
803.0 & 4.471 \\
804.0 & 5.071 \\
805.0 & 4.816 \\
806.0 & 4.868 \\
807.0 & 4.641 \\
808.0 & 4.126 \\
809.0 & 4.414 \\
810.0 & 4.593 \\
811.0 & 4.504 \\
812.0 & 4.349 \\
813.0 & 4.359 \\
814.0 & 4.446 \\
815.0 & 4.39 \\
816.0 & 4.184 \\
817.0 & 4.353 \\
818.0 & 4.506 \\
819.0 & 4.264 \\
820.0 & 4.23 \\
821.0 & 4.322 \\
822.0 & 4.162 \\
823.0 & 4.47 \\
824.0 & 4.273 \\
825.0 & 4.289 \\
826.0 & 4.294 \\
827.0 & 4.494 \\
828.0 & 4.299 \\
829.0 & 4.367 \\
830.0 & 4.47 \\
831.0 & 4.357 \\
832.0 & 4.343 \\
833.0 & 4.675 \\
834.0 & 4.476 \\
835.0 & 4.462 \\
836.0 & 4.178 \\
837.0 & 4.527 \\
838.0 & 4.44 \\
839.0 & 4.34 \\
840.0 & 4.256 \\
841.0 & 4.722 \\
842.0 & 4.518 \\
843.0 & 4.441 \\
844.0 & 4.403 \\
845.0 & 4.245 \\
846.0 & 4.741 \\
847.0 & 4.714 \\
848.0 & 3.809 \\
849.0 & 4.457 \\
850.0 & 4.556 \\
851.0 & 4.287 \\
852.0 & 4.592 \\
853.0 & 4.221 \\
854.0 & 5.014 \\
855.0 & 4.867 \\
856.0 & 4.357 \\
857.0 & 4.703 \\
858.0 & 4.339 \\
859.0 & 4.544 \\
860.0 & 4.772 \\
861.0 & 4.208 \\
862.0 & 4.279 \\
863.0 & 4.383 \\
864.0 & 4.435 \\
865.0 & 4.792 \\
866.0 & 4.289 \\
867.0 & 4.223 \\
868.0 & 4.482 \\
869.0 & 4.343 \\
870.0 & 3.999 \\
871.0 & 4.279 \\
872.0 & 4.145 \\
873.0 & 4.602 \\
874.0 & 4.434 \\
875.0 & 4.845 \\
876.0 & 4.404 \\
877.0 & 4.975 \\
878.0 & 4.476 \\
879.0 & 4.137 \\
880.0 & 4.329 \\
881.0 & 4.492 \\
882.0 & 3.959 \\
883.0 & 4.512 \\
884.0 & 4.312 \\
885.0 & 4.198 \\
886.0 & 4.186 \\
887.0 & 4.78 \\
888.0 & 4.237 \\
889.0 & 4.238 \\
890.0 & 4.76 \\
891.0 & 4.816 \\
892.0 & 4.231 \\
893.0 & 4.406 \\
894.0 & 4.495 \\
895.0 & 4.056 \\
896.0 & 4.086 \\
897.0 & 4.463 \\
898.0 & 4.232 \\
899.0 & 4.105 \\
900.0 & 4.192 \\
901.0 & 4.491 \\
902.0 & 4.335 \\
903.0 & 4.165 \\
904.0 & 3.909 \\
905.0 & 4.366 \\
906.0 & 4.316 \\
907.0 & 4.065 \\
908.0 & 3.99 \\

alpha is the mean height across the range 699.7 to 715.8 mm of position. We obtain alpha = 2.87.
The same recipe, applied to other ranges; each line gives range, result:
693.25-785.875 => 4.01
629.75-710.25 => 3.31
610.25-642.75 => 3.99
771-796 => 4.51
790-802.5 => 4.52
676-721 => 3.48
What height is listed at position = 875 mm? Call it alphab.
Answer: 4.845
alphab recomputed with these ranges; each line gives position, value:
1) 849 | 4.457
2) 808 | 4.126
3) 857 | 4.703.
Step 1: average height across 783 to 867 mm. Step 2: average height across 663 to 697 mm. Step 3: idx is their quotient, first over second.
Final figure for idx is 1.14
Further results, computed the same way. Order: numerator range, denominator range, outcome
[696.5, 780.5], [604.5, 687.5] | 1.10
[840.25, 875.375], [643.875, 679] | 1.45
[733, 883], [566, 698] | 1.18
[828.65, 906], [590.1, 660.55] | 1.23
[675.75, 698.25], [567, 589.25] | 0.94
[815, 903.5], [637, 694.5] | 1.31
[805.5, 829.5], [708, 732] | 1.13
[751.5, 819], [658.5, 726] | 1.24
